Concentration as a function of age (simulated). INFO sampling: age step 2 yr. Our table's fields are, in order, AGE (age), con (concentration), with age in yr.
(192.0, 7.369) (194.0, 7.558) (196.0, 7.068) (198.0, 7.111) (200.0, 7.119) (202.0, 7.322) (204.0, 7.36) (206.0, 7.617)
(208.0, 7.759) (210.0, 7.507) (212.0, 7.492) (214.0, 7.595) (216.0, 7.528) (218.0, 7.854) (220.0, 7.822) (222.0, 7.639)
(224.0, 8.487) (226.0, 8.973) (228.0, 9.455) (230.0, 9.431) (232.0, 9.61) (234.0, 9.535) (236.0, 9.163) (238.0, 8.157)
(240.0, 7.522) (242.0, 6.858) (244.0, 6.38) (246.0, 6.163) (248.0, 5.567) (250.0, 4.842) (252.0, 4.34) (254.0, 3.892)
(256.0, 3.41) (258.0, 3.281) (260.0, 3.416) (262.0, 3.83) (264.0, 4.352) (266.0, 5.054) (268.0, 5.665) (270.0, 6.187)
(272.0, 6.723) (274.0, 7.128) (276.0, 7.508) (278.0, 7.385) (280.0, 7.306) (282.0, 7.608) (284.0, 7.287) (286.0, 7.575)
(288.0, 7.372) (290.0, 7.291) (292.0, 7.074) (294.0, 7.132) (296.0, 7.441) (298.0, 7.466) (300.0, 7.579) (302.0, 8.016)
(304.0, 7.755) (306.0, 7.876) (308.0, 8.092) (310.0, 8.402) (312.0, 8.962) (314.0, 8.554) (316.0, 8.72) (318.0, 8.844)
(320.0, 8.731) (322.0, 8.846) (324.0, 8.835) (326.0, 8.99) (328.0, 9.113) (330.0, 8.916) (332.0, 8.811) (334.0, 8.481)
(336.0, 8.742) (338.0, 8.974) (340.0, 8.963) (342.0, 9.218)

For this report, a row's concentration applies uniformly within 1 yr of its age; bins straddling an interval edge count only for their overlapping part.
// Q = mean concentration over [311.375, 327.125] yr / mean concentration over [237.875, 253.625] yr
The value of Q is 1.46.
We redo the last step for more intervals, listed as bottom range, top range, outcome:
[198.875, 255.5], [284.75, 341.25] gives 1.11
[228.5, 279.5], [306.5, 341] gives 1.40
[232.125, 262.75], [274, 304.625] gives 1.26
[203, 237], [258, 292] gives 0.76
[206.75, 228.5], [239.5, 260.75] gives 0.63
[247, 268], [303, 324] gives 1.99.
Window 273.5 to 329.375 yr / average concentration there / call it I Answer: 7.97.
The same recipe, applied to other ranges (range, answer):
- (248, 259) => 4.1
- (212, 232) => 8.33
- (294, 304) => 7.59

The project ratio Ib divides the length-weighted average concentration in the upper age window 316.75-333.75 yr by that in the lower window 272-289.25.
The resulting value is 1.21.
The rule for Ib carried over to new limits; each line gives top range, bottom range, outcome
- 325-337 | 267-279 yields 1.31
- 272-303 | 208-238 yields 0.88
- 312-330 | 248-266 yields 2.17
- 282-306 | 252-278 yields 1.47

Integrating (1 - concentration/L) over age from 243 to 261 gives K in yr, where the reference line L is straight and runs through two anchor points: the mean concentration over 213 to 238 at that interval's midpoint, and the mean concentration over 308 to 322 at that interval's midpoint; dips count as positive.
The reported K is 8.4 yr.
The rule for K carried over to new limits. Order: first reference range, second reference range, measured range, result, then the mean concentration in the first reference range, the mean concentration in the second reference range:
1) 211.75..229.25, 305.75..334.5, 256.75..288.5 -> 8.96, 8.14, 8.7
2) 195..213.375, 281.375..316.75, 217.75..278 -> 7.54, 7.38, 7.78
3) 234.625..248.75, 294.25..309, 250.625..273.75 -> 8.59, 7.21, 7.72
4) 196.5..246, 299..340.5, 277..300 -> 2.75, 7.93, 8.58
